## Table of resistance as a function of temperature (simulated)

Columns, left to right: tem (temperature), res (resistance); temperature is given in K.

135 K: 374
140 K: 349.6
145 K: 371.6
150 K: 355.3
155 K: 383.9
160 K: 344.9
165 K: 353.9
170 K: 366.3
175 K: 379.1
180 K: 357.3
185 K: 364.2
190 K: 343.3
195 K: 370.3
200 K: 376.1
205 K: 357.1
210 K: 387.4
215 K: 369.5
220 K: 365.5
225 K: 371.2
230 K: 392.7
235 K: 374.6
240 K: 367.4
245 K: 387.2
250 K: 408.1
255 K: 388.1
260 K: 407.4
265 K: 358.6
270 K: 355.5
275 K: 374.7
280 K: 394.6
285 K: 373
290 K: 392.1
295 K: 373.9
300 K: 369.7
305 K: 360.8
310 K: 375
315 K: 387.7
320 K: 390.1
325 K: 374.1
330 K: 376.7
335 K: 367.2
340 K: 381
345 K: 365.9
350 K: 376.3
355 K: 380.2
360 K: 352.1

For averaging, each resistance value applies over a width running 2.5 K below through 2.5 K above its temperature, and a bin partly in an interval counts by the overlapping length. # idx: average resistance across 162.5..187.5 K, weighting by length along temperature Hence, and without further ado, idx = 364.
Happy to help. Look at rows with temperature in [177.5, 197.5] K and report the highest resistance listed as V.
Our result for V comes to 370.3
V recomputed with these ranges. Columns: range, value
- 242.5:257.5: 408.1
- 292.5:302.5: 373.9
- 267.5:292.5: 394.6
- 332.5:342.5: 381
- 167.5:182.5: 379.1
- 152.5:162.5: 383.9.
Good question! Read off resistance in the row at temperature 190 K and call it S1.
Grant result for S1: 343.3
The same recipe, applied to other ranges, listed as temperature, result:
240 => 367.4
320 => 390.1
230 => 392.7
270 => 355.5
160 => 344.9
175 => 379.1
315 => 387.7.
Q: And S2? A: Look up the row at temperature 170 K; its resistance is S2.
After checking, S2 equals 366.3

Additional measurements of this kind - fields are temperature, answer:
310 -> 375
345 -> 365.9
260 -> 407.4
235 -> 374.6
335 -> 367.2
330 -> 376.7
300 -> 369.7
